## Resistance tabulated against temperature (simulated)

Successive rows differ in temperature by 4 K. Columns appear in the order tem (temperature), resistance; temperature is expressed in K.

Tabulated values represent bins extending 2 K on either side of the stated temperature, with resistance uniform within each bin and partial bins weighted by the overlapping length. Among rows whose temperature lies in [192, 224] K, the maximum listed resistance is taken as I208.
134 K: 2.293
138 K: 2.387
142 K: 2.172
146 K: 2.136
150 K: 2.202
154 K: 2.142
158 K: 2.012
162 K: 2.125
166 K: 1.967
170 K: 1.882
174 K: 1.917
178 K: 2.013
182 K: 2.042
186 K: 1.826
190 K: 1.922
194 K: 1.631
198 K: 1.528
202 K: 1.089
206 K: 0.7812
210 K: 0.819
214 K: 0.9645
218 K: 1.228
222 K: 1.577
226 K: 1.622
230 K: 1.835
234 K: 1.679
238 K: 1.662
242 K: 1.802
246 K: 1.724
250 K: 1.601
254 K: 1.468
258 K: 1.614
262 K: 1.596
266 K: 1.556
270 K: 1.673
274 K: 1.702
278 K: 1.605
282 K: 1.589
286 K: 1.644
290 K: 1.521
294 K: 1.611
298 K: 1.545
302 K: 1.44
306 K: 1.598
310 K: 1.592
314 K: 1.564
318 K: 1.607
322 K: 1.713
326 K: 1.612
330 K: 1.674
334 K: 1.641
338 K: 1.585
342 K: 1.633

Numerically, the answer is 1.631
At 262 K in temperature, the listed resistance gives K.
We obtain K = 1.596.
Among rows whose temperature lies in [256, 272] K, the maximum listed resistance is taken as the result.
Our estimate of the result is 1.673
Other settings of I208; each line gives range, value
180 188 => 2.042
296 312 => 1.598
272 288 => 1.702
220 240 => 1.835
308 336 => 1.713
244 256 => 1.724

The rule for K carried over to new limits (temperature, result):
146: 2.136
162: 2.125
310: 1.592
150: 2.202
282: 1.589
